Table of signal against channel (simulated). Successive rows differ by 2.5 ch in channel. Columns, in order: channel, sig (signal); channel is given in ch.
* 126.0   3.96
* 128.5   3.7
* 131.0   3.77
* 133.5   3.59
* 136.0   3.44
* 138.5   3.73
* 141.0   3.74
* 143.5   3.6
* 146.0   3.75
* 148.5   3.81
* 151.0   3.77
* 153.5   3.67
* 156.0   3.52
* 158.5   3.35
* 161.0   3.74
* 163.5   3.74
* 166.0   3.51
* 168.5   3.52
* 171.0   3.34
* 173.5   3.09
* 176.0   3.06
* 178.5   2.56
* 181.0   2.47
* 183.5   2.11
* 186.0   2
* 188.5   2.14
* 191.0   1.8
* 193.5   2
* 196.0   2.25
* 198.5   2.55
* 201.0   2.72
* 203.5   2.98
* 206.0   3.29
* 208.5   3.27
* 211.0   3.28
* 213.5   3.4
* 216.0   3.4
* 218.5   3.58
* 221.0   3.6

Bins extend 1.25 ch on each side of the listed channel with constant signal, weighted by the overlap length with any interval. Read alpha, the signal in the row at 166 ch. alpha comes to 3.51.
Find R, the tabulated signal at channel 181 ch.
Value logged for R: 2.47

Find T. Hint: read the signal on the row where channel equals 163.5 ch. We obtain 3.74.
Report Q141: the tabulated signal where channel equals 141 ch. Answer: 3.74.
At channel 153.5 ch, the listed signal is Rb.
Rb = 3.67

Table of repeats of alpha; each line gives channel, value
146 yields 3.75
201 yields 2.72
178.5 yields 2.56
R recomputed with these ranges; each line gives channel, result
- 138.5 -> 3.73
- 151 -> 3.77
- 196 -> 2.25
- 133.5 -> 3.59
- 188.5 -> 2.14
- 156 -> 3.52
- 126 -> 3.96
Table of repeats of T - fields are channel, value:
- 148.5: 3.81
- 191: 1.8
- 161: 3.74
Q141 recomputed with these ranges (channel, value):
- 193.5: 2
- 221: 3.6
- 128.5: 3.7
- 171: 3.34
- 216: 3.4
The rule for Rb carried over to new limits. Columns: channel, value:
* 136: 3.44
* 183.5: 2.11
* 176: 3.06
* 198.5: 2.55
